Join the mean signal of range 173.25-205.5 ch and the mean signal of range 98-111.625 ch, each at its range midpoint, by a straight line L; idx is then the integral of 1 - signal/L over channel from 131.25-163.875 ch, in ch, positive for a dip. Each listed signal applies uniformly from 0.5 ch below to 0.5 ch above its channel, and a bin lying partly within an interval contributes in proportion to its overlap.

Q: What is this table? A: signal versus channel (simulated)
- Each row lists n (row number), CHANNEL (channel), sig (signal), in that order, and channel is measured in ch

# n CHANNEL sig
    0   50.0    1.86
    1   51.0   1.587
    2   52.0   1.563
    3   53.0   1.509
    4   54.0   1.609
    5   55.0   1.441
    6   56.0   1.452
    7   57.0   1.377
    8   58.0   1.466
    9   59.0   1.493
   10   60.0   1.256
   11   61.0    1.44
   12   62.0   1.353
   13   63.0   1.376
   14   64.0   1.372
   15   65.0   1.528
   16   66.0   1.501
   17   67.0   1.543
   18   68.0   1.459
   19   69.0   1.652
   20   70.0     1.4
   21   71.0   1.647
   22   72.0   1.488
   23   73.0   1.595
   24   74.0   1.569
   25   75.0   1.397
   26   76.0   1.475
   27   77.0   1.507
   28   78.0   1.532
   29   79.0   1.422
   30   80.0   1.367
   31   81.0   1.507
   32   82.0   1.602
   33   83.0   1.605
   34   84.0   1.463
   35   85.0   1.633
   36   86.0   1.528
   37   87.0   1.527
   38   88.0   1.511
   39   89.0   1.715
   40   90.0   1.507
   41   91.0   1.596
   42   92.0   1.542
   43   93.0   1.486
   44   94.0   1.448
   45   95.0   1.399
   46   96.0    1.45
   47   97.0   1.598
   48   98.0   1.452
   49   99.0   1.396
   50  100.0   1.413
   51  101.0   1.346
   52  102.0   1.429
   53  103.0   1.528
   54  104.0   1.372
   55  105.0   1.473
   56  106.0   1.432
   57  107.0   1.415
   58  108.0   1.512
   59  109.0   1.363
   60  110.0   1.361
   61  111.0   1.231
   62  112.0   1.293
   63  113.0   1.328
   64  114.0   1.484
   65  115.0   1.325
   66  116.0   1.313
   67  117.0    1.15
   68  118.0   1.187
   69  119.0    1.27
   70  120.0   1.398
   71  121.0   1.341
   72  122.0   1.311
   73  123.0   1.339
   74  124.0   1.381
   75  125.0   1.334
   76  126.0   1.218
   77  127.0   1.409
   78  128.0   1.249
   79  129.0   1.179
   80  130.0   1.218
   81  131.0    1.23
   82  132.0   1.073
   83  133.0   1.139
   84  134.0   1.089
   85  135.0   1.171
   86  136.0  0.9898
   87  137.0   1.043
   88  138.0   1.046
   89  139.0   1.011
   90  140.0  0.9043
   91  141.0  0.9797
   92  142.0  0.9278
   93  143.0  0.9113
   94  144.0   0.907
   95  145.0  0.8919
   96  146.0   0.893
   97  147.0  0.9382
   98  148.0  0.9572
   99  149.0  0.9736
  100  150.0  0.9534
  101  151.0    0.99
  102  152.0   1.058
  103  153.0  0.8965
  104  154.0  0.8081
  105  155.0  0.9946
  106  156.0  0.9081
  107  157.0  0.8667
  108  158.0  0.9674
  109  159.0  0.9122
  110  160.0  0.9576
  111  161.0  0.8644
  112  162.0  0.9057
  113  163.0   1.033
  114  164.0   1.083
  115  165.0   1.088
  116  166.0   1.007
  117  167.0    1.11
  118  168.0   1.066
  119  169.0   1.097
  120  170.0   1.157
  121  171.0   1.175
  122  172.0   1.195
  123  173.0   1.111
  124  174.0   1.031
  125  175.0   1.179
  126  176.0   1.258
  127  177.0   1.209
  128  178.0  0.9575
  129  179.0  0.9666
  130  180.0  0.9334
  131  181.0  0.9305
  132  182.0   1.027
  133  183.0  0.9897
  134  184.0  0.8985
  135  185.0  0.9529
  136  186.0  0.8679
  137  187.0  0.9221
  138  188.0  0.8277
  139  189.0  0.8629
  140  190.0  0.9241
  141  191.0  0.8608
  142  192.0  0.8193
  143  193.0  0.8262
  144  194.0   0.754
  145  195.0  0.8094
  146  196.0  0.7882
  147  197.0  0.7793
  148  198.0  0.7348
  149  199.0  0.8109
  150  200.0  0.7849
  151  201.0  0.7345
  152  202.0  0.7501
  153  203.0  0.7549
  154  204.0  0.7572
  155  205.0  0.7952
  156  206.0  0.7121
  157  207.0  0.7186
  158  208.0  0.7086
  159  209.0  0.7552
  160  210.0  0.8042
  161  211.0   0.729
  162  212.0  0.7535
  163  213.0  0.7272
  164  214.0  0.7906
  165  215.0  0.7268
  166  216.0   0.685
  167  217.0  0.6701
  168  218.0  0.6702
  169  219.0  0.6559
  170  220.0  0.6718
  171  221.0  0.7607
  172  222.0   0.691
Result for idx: 5.0 ch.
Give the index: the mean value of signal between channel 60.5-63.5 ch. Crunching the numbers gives 1.39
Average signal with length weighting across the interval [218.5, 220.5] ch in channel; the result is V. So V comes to 0.664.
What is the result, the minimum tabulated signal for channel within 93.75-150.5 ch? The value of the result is 0.8919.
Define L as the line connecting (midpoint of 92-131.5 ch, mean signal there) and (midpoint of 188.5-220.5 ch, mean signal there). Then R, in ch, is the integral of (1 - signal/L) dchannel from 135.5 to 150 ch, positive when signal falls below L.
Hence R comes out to 2.6 ch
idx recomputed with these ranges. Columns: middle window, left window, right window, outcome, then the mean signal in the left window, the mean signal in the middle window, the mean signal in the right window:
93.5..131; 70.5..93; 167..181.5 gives 0.77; 1.53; 1.36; 1.09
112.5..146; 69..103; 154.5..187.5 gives 2.44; 1.5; 1.17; 1.02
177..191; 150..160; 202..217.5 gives -1.73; 0.936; 0.935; 0.74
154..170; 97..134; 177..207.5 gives 0.69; 1.33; 0.99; 0.848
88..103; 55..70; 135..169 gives -2.54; 1.45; 1.49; 0.97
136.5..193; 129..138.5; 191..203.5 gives -2.16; 1.11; 0.981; 0.782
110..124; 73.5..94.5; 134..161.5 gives -0.95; 1.52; 1.31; 0.955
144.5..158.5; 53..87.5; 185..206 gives 1.50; 1.49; 0.935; 0.809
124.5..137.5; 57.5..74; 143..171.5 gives -0.66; 1.48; 1.18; 0.979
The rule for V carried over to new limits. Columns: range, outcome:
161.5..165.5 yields 1.03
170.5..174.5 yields 1.13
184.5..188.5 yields 0.893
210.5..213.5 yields 0.737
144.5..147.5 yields 0.908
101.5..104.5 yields 1.44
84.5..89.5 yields 1.58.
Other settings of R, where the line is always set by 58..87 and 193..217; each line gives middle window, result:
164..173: -1.4 ch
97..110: -1.1 ch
